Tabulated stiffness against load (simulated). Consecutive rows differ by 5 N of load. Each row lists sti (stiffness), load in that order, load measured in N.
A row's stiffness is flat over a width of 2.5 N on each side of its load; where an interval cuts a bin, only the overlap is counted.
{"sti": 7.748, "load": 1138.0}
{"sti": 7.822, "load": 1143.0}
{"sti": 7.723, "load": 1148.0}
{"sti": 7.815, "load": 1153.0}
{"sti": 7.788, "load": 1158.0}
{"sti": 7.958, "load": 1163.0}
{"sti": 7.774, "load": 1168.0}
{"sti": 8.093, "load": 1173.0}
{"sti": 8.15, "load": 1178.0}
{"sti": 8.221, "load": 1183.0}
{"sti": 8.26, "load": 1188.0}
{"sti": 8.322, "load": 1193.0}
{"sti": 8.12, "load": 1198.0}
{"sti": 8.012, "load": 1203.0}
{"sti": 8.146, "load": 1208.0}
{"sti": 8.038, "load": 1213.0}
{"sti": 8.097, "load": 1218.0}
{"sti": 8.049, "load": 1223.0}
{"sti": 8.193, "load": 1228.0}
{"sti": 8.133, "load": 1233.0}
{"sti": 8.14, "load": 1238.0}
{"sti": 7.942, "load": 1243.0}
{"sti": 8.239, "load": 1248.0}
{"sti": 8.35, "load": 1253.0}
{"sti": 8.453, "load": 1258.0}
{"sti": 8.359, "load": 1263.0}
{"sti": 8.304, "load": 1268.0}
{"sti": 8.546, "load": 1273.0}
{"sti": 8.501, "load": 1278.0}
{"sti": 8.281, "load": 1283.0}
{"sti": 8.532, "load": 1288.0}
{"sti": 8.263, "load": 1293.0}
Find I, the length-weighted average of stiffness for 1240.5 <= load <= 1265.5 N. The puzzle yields 8.27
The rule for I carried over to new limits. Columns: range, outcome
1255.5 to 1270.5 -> 8.37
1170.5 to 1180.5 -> 8.12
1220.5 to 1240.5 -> 8.13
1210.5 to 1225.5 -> 8.06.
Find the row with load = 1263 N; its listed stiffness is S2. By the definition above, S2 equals 8.359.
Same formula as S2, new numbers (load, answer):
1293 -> 8.263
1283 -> 8.281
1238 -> 8.14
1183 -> 8.221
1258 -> 8.453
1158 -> 7.788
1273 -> 8.546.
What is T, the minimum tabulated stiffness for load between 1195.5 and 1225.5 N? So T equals 8.012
